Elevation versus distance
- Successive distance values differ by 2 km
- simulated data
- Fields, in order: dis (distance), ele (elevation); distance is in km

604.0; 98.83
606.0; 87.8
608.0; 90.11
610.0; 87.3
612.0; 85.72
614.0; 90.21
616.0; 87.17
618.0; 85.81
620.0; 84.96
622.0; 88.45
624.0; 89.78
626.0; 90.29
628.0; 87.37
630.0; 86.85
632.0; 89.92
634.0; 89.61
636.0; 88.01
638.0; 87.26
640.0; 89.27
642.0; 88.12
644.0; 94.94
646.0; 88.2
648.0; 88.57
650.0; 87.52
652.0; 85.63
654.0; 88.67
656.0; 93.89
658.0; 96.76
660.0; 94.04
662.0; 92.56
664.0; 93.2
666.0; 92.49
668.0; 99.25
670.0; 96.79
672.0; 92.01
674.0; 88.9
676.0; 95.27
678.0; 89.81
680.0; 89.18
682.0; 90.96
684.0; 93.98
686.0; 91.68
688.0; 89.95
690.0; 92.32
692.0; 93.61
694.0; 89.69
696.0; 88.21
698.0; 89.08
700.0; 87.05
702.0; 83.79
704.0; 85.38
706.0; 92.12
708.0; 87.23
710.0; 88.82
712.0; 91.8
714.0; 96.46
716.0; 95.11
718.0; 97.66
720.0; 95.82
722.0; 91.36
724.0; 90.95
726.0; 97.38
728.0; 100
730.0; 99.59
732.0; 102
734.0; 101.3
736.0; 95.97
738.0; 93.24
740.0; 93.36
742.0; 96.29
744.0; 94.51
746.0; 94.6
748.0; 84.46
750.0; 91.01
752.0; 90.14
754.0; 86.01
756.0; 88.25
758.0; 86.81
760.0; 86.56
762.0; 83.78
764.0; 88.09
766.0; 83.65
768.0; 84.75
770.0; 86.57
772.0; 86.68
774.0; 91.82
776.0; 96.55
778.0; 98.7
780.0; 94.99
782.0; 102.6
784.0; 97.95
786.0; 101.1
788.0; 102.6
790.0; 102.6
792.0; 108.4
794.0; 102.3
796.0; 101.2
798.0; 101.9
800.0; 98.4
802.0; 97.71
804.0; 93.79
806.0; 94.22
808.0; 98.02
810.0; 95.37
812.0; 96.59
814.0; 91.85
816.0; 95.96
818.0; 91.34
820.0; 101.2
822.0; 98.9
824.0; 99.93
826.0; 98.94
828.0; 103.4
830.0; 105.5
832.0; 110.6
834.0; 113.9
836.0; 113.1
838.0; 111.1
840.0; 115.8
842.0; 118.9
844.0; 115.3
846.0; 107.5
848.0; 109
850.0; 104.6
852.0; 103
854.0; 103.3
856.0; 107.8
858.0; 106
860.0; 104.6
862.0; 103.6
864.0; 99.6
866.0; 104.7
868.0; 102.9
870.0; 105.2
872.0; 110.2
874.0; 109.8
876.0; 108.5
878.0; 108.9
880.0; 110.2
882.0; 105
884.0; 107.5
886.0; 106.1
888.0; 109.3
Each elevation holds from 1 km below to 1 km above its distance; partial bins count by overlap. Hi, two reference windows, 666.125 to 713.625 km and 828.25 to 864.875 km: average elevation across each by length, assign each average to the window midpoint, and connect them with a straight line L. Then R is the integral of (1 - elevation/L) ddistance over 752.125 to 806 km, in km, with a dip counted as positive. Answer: 3.5 km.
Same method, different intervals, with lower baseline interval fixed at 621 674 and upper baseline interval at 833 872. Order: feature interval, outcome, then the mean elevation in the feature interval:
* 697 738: 1.4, 93.4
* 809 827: 1.4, 96.7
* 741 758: 1.5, 90.4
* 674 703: 1.2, 90.3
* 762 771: 1.4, 85.5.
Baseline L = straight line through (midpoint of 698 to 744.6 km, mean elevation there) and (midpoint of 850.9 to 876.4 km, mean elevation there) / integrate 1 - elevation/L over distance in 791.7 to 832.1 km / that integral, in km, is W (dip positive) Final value 0.9 km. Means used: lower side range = 93.7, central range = 98.9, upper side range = 105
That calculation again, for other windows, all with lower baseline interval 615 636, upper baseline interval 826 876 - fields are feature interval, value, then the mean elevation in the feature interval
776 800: 0.3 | 101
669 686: 0.1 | 92.1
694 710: 1.2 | 87.8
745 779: 3.8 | 88.7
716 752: 0.9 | 95.1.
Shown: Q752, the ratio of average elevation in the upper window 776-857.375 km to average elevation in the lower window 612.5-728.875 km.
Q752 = 1.13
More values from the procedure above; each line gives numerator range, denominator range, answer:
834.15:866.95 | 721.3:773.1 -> 1.18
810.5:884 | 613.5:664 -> 1.18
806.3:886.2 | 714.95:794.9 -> 1.12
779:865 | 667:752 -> 1.11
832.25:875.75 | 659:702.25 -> 1.18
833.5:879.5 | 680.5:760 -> 1.17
